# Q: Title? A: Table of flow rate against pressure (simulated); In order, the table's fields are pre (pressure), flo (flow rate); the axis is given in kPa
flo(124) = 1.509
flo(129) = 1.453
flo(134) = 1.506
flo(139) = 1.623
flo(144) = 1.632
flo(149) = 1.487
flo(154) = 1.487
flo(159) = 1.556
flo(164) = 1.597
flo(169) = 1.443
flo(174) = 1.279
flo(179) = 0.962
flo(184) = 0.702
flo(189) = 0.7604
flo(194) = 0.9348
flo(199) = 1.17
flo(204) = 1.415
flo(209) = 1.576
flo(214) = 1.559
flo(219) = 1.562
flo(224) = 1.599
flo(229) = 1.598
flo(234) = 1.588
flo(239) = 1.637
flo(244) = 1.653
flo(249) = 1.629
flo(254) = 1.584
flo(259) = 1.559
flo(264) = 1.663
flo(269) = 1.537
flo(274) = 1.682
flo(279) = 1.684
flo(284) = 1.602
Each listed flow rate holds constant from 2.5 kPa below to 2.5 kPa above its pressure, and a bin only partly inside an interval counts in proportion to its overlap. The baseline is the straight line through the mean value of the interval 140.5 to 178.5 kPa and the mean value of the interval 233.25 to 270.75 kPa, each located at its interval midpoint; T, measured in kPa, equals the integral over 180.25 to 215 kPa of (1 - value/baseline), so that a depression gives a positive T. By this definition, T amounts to 9.0 kPa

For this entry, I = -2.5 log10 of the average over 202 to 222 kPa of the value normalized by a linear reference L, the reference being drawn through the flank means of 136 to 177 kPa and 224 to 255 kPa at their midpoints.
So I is 0.03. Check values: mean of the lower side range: 1.51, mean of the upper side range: 1.62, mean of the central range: 1.53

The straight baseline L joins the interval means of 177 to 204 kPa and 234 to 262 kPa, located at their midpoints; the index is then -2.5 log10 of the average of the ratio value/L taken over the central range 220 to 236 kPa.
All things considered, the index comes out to -0.16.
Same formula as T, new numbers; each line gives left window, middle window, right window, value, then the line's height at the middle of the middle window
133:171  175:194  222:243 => 8.6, 1.57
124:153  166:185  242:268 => 5.1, 1.56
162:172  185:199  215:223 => 5.9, 1.54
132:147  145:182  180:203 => -3.3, 1.28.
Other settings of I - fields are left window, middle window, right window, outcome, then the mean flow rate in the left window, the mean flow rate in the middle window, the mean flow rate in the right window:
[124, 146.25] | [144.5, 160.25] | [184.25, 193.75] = -0.17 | 1.55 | 1.52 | 0.788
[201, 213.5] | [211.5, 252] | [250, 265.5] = -0.04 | 1.49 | 1.6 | 1.6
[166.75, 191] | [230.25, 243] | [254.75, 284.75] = -0.15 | 1.03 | 1.62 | 1.62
